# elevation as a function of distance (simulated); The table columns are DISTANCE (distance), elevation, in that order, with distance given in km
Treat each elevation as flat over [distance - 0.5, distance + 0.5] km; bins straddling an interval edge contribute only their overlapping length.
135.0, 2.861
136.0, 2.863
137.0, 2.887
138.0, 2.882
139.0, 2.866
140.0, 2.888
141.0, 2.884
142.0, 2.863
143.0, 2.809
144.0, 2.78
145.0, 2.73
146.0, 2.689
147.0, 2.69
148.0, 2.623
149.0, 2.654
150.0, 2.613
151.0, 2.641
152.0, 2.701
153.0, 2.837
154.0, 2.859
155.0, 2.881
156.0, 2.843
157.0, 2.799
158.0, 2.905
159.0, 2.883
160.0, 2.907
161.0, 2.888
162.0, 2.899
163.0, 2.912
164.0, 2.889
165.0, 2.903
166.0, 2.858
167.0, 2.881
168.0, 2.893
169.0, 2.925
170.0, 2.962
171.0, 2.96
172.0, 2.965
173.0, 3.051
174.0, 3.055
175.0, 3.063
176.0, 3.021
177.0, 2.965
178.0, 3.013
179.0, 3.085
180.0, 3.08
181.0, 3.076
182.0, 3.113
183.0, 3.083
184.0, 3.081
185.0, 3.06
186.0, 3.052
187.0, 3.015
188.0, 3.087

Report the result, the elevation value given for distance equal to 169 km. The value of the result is 2.925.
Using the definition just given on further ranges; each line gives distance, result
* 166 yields 2.858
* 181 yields 3.076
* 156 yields 2.843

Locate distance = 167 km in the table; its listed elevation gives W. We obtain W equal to 2.881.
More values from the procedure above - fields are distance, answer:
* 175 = 3.063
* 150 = 2.613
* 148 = 2.623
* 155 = 2.881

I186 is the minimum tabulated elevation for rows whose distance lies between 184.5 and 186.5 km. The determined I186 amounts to 3.052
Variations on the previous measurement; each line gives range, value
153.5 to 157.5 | 2.799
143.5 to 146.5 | 2.689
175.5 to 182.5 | 2.965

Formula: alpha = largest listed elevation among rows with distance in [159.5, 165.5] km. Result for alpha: 2.912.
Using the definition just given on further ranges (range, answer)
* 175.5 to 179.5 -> 3.085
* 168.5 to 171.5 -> 2.962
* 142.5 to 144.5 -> 2.809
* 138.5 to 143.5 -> 2.888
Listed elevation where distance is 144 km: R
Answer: 2.78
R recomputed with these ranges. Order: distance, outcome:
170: 2.962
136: 2.863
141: 2.884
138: 2.882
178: 3.013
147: 2.69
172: 2.965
